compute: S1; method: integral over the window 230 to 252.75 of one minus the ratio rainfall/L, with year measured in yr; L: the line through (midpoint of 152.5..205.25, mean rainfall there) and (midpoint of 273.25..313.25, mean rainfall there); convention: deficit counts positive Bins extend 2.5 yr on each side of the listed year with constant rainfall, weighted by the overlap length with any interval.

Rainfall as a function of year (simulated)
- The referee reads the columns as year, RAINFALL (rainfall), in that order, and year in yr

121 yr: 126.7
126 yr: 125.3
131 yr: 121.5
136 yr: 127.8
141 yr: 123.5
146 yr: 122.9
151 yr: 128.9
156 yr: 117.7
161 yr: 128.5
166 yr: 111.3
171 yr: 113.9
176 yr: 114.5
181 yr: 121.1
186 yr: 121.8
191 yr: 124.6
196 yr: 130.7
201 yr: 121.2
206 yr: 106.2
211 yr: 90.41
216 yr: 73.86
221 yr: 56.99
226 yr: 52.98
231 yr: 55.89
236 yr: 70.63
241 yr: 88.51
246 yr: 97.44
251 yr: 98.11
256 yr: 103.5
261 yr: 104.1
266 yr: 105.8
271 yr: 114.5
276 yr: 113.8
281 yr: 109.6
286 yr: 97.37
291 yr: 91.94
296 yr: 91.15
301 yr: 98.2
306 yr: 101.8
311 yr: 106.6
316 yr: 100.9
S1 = 5.5 yr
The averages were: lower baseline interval 120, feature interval 83.3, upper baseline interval 101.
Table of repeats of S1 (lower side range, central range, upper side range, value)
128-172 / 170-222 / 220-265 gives -2.6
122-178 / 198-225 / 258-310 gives 5.9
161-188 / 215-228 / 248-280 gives 6.0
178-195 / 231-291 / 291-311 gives 4.4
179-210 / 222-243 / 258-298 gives 8.7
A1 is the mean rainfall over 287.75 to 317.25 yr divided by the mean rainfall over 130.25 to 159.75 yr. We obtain 0.8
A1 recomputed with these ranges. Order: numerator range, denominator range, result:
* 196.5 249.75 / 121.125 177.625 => 0.69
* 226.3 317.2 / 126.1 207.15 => 0.79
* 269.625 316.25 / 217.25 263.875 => 1.27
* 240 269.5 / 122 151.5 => 0.81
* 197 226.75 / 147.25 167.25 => 0.72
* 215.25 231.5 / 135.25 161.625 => 0.47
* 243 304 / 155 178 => 0.87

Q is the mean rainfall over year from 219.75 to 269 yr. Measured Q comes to 84.4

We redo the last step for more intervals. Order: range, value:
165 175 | 113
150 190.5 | 120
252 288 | 107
